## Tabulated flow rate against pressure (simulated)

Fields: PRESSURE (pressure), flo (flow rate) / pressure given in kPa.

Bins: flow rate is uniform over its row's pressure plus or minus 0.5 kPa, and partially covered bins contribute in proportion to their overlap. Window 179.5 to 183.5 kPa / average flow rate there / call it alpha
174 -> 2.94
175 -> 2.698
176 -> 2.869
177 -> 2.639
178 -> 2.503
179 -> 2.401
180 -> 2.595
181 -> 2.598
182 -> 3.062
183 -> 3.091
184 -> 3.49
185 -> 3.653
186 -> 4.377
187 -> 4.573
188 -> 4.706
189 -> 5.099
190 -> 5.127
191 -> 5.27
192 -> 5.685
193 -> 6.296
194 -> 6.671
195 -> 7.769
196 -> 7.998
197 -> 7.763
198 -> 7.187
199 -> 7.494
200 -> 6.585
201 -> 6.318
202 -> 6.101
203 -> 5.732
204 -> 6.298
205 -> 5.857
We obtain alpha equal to 2.84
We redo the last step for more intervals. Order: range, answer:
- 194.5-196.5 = 7.88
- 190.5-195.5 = 6.34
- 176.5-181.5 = 2.55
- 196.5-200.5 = 7.26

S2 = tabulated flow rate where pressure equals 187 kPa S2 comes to 4.573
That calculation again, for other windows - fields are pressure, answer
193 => 6.296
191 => 5.27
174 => 2.94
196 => 7.998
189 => 5.099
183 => 3.091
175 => 2.698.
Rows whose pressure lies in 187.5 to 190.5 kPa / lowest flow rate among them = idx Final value 4.706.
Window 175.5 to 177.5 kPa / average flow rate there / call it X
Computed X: 2.75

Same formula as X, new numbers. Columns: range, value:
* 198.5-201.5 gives 6.8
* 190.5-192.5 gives 5.48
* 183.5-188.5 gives 4.16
